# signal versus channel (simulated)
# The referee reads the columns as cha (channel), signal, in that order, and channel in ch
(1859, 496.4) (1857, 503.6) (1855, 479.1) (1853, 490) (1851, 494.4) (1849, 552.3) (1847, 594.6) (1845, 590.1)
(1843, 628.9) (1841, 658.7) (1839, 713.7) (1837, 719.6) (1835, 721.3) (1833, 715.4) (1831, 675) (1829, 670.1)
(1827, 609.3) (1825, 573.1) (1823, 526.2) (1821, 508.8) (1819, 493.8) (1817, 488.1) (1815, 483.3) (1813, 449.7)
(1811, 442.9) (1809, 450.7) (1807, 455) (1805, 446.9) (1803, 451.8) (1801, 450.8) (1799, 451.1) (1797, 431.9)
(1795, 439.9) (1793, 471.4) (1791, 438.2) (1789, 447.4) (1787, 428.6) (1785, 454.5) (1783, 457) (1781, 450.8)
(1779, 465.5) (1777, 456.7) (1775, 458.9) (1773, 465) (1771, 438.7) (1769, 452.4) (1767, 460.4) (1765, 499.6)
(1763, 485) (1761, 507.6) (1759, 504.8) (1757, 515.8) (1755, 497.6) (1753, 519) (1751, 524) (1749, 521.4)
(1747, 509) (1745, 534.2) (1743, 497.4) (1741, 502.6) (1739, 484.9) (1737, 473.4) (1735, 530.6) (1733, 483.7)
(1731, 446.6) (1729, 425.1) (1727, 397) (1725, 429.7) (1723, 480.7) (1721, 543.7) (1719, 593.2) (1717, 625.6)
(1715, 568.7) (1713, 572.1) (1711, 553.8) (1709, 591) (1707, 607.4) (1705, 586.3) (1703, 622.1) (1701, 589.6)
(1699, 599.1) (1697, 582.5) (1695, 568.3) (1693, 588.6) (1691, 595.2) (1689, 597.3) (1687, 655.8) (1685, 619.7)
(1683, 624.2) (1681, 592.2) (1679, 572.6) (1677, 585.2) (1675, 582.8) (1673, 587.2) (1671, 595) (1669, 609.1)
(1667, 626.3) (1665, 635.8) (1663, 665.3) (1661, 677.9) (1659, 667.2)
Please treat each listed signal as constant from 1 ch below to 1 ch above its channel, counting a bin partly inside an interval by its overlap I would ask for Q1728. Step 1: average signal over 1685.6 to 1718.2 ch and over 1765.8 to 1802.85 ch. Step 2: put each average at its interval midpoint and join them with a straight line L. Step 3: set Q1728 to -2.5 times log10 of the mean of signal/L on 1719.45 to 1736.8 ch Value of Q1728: 0.165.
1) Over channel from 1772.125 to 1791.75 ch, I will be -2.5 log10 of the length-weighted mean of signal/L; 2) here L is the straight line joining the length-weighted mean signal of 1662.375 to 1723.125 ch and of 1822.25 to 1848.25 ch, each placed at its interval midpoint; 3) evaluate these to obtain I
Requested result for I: 0.35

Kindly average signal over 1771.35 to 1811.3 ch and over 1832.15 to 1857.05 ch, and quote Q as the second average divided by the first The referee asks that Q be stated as 1.35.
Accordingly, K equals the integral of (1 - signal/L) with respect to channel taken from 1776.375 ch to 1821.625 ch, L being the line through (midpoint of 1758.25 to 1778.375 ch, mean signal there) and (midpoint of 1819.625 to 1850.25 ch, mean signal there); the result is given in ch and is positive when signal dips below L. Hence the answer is 7.17 ch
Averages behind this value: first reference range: 472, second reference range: 628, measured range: 457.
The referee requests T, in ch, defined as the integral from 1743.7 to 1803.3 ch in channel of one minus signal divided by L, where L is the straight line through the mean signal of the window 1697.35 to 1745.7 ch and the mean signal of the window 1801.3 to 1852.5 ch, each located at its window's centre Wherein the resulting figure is 7.96 ch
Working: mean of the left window 531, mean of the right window 562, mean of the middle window 473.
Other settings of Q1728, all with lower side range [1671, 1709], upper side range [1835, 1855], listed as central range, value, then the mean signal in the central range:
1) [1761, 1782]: 0.28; 465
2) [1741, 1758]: 0.17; 514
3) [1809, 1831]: 0.14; 528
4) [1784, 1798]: 0.33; 445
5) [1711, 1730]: 0.16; 517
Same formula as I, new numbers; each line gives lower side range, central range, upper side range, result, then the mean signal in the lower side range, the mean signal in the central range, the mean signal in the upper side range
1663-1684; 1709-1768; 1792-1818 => 0.047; 604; 508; 455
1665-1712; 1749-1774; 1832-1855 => 0.233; 598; 490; 619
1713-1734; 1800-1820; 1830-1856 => 0.260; 503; 461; 618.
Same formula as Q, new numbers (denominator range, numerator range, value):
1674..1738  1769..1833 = 0.87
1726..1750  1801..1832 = 1.06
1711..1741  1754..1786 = 0.94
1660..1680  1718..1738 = 0.78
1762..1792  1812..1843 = 1.32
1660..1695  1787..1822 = 0.75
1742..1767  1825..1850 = 1.28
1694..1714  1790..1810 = 0.76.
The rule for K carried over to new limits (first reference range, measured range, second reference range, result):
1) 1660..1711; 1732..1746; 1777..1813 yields 0.74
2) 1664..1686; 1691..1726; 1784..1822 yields -0.40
